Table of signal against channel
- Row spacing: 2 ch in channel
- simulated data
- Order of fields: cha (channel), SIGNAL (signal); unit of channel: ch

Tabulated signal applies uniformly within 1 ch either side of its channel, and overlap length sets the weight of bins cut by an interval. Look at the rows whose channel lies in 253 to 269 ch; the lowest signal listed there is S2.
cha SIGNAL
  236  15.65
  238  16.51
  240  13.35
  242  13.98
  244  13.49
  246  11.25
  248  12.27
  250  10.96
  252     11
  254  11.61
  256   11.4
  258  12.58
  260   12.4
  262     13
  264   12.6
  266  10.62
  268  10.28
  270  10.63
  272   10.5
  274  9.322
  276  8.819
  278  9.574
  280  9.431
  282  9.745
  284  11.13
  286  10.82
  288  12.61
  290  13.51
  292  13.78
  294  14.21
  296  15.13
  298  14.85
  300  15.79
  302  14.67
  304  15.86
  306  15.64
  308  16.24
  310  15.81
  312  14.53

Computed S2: 10.28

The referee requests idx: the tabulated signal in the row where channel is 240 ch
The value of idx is 13.35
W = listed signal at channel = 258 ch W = 12.58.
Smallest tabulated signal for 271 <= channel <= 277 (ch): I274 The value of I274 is 8.819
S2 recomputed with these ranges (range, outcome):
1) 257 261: 12.4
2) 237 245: 13.35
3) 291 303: 13.78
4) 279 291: 9.431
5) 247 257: 10.96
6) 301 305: 14.67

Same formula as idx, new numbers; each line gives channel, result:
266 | 10.62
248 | 12.27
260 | 12.4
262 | 13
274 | 9.322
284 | 11.13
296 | 15.13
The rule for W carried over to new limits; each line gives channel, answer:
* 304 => 15.86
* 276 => 8.819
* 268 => 10.28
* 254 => 11.61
